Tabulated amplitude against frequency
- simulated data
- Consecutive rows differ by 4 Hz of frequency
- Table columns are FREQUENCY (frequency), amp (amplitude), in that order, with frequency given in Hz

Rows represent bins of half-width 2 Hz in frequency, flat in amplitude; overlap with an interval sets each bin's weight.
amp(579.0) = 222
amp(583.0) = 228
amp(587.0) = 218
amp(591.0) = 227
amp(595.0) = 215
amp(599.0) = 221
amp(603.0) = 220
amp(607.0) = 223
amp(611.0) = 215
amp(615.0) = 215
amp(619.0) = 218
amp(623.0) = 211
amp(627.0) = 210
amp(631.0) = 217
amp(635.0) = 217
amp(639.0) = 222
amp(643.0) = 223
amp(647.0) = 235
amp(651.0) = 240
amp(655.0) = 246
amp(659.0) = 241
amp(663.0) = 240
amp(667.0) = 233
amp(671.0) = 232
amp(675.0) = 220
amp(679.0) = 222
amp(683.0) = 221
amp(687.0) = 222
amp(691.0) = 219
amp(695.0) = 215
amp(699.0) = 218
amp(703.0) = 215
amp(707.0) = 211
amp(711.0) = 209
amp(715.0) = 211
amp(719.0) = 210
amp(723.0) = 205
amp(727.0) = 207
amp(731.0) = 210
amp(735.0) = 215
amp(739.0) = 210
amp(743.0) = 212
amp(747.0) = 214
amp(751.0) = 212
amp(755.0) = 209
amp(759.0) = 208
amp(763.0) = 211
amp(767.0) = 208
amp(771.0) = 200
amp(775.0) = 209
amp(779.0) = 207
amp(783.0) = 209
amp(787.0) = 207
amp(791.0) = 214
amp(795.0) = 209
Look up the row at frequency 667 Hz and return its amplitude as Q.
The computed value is 233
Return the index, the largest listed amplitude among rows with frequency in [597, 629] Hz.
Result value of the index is 223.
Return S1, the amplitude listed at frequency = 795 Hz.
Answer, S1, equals 209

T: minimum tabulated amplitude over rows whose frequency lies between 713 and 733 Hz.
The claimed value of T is 205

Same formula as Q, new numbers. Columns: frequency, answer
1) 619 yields 218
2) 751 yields 212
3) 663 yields 240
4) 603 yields 220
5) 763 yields 211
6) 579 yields 222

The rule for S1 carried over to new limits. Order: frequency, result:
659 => 241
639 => 222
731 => 210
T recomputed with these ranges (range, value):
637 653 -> 222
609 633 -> 210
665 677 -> 220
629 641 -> 217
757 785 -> 200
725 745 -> 207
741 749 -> 212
